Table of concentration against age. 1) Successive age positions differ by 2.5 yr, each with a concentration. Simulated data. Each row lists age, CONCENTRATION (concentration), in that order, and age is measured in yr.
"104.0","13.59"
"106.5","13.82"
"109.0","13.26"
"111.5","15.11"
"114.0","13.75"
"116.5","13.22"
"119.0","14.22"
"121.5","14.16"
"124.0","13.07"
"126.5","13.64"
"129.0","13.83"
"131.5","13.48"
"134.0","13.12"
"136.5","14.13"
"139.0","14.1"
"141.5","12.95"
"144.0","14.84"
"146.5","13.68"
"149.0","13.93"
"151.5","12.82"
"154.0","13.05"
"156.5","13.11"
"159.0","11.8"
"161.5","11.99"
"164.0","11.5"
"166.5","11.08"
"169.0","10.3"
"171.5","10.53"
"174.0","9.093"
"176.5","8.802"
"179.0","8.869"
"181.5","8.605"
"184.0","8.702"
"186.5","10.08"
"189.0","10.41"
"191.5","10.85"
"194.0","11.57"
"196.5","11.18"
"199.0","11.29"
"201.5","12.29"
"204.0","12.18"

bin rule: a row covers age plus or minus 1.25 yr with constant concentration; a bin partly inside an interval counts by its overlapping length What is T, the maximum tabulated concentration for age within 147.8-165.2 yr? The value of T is 13.93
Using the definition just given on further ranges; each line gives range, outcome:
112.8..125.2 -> 14.22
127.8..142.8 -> 14.13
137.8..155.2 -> 14.84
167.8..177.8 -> 10.53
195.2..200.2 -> 11.29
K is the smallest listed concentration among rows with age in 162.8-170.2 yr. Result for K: 10.3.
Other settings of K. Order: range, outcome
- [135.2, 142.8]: 12.95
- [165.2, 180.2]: 8.802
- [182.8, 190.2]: 8.702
